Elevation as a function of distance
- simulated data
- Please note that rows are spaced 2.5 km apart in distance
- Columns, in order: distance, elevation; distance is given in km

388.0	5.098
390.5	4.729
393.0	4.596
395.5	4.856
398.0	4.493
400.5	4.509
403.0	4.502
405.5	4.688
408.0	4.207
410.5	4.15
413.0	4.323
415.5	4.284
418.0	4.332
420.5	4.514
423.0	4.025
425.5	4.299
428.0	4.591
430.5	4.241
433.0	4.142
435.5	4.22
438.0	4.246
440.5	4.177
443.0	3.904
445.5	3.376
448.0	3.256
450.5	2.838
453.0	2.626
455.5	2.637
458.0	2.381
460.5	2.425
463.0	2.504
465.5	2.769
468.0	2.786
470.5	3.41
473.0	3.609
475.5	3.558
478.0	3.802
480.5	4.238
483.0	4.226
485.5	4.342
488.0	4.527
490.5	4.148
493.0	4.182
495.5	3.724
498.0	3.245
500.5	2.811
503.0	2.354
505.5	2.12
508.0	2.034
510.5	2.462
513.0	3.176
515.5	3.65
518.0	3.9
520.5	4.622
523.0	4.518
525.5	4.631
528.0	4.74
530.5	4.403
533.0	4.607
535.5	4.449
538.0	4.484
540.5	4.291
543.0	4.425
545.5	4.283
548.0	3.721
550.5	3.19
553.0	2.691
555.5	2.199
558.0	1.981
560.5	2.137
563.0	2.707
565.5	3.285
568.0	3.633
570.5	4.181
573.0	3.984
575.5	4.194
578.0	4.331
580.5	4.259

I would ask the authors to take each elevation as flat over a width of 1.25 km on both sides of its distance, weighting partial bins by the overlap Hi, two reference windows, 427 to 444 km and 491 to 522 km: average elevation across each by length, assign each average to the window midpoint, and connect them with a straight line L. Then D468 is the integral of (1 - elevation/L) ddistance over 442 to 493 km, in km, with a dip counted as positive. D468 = 4.7 km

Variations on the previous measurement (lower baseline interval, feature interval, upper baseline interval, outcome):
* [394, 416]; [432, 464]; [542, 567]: 6.1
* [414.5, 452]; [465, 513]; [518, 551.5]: 9.1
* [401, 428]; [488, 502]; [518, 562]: 1.2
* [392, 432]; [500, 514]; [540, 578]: 4.8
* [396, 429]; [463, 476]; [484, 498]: 3.2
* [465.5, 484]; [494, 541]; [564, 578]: 0.5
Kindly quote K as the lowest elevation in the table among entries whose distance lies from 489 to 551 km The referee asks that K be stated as 2.034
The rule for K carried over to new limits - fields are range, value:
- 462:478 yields 2.504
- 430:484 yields 2.381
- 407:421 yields 4.15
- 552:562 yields 1.981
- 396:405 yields 4.493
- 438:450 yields 3.256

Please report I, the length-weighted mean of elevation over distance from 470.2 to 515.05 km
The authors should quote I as 3.45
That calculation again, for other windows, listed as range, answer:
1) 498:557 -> 3.63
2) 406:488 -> 3.72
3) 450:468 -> 2.6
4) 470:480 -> 3.66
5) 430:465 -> 3.32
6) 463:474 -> 3.06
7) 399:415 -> 4.39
